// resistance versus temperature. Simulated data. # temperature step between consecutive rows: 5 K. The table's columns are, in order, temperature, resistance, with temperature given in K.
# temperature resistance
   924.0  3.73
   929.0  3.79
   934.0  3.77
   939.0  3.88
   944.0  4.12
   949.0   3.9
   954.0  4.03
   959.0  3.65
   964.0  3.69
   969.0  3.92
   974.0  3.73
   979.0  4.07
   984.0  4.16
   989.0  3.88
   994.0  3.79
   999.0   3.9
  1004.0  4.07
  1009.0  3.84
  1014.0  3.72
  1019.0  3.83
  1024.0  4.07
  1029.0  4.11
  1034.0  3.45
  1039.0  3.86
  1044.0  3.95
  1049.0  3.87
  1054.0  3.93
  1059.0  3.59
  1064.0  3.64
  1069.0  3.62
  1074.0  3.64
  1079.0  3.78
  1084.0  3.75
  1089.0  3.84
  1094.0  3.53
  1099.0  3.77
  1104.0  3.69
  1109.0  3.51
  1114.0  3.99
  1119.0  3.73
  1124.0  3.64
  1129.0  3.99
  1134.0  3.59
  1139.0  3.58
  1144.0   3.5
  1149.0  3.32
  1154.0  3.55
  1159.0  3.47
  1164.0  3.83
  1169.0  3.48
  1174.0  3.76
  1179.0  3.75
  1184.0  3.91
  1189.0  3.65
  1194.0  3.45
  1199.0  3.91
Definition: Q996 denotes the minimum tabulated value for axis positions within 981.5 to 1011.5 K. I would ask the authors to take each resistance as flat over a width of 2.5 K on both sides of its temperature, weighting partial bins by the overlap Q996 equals 3.79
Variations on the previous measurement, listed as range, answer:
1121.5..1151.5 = 3.32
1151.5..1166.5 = 3.47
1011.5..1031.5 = 3.72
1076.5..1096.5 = 3.53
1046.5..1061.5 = 3.59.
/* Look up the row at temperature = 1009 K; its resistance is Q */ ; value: 3.84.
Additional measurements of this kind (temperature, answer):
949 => 3.9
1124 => 3.64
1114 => 3.99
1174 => 3.76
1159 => 3.47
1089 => 3.84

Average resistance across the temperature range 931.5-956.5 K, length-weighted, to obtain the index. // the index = 3.94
